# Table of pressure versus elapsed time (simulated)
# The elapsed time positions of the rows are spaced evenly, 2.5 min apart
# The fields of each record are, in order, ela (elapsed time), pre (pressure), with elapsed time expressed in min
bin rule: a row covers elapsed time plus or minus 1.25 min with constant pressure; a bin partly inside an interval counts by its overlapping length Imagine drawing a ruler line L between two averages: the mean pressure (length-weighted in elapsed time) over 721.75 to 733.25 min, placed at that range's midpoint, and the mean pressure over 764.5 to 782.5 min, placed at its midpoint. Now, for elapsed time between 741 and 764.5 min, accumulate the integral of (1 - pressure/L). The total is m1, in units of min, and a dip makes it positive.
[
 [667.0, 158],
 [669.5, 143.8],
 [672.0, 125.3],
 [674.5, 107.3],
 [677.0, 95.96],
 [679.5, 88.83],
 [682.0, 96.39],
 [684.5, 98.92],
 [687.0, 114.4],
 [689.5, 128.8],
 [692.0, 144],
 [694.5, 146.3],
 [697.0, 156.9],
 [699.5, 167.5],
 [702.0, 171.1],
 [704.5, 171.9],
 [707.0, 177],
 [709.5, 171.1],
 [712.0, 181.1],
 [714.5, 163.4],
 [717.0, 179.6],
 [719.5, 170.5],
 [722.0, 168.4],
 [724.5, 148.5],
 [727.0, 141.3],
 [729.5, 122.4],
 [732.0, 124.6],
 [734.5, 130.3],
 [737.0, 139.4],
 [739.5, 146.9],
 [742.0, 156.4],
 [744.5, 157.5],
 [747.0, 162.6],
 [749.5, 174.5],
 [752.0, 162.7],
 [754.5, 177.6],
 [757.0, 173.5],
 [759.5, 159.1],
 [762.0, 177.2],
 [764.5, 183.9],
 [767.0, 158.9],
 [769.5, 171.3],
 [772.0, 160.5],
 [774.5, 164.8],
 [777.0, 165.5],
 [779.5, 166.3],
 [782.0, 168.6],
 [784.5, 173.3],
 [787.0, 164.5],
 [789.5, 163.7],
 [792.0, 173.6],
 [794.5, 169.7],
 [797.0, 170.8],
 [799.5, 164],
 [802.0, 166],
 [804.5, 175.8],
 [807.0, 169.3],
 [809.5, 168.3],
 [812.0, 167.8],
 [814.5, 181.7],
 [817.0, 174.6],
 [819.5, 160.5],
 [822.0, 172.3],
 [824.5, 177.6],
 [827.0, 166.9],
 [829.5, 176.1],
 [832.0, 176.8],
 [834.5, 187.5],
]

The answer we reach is -2.13 min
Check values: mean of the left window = 139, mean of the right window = 166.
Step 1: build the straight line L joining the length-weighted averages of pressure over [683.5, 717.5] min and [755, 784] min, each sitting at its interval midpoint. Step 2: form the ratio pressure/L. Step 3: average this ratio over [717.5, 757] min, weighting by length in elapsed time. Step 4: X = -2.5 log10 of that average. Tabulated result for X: 0.061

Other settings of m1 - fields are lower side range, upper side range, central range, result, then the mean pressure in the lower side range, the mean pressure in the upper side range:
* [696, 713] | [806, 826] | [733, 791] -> 2.7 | 171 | 171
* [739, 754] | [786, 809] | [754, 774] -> -0.7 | 162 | 169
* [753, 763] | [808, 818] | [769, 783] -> 0.5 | 171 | 173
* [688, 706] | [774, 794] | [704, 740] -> 0.6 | 155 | 168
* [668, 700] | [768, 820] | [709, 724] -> -3.8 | 123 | 169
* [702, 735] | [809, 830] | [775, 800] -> -0.1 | 159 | 172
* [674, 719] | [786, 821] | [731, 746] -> 1.0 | 143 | 169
